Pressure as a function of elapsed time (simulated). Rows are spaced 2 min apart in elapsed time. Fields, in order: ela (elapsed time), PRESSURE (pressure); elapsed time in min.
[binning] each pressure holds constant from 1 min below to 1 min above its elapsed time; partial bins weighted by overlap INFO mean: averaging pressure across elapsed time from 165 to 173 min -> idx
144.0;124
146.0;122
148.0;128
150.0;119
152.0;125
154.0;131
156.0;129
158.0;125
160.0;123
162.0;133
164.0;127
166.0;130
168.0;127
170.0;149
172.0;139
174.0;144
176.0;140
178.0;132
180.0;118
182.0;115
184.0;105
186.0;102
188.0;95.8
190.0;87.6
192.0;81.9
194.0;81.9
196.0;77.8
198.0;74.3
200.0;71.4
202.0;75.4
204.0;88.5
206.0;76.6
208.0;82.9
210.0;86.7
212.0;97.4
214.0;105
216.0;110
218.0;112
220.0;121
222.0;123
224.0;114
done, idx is 136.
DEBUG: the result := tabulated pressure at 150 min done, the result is 119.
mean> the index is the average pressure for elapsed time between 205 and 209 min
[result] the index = 79.8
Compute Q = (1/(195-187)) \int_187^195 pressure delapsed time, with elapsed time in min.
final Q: 86.8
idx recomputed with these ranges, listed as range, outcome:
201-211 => 82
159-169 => 128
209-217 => 99.8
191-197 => 80.5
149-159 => 126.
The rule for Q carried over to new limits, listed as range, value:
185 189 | 98.9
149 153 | 122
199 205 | 78.4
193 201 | 76.3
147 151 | 124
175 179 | 136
